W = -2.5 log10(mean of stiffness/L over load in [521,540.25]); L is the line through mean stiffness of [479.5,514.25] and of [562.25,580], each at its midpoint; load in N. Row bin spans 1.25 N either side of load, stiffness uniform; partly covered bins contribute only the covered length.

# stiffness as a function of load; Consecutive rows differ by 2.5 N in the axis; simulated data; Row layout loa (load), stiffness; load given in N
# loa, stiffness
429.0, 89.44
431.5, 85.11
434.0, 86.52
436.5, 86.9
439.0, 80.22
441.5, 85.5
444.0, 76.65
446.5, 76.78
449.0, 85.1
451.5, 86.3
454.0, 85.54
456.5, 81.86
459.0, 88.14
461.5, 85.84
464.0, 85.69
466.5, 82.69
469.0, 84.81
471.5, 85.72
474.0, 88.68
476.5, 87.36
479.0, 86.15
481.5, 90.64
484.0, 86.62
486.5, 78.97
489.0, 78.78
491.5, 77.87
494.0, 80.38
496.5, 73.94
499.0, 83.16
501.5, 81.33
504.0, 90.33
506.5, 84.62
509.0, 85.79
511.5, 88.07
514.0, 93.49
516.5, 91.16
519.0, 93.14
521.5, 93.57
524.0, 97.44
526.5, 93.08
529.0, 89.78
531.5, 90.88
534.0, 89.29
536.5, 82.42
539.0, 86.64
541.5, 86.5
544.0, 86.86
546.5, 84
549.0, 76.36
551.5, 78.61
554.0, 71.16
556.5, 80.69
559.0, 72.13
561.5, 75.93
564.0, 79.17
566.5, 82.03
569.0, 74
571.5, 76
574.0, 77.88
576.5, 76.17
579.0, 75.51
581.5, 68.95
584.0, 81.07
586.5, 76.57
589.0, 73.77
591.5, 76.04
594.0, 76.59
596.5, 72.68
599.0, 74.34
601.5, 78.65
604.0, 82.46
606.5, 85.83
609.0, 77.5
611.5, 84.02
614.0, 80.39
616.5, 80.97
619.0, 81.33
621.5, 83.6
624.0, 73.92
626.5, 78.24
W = -0.12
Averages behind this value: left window 83.6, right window 77.2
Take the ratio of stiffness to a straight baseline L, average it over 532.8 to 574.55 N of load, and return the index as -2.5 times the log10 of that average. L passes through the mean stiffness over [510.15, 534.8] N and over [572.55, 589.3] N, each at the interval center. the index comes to 0.04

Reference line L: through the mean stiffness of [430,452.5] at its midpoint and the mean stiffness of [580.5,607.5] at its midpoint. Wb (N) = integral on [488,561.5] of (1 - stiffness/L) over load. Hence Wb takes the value -4.5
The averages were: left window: 83.3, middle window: 84.7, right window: 77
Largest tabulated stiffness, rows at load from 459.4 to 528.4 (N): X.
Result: 97.44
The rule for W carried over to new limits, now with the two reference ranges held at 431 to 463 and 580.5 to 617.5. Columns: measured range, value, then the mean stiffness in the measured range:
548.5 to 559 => 0.05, 76.2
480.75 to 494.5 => 0.00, 82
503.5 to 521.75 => -0.11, 89.8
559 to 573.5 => 0.03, 77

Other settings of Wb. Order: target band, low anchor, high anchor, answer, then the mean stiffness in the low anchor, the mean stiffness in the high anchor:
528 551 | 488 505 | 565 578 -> -2.0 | 80.7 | 77.2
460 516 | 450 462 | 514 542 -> 2.0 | 85.5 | 90.6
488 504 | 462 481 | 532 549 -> 1.1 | 86.1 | 85.5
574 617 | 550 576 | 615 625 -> 0.5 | 76.7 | 80.1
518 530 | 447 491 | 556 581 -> -2.0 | 85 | 76.6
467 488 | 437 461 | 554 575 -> -1.1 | 83.1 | 76.9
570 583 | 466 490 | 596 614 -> 1.0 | 85.2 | 79.7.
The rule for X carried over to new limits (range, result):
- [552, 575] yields 82.03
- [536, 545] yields 86.86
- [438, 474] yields 88.68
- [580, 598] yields 81.07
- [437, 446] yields 85.5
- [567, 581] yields 77.88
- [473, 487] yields 90.64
